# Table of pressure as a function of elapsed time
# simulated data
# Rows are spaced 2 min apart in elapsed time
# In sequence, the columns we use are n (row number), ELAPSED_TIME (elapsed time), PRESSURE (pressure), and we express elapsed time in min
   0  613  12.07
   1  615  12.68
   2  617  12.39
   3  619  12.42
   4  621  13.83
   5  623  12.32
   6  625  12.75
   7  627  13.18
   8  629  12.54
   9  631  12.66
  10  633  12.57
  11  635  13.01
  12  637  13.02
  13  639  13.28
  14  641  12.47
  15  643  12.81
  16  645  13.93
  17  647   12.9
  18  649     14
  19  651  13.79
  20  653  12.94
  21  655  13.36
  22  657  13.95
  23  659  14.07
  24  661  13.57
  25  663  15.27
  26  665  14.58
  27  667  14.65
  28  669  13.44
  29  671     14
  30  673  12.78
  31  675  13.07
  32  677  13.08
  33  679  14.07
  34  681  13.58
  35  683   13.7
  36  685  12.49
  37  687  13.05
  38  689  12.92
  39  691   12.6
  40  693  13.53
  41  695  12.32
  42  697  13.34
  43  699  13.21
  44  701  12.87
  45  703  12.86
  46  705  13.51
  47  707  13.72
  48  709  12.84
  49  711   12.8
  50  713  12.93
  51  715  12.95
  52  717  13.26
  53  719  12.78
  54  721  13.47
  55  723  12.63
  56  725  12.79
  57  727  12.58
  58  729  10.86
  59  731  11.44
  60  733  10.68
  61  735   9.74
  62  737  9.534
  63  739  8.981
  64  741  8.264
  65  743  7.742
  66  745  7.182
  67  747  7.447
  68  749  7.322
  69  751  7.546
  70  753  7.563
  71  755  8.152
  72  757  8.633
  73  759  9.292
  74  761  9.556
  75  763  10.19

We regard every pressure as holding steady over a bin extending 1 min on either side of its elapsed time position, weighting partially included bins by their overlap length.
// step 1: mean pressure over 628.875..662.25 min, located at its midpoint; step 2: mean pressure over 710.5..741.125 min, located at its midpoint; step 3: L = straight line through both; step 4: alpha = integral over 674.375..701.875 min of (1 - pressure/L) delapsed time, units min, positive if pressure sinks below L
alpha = -1.6 min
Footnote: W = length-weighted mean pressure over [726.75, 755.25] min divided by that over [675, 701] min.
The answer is 0.68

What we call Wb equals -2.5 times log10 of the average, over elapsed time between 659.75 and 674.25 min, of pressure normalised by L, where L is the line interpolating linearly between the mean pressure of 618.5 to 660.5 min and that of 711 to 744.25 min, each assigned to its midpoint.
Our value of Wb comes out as -0.12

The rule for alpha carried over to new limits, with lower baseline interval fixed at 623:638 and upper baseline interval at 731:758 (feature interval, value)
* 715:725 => -3.82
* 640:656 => -1.53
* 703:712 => -3.00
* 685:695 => -2.24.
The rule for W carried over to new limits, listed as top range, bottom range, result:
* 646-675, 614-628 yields 1.08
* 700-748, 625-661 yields 0.86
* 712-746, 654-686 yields 0.80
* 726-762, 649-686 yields 0.66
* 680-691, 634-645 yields 1.01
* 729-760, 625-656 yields 0.67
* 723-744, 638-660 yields 0.77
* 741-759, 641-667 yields 0.57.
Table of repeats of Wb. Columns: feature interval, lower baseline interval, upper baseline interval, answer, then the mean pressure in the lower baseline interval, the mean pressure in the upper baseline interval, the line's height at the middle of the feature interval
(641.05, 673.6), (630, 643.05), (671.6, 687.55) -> -0.056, 12.8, 13.3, 13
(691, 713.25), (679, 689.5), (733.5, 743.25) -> -0.108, 13.2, 9.03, 11.9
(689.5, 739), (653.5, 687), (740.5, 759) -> -0.189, 13.7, 7.83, 10.4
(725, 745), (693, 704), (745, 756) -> -0.084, 13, 7.57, 9.18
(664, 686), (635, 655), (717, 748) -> -0.108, 13.2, 10.5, 12.3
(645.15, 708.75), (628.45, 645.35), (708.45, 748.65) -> -0.120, 12.9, 11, 12.1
